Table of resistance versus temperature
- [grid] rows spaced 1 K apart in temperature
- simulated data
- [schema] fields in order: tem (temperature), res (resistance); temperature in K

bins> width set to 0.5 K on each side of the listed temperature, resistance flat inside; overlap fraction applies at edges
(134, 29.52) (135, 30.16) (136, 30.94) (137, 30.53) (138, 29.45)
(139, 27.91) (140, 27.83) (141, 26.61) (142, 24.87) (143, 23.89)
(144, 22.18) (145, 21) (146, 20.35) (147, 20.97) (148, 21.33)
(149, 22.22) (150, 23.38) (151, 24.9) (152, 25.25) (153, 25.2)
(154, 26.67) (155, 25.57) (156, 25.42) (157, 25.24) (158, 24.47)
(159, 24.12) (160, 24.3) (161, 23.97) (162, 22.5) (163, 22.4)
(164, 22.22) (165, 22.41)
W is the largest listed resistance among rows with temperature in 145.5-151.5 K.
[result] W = 24.9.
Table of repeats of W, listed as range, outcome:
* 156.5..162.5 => 25.24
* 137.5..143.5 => 29.45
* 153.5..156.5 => 26.67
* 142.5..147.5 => 23.89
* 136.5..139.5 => 30.53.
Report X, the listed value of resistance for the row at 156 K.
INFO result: 25.42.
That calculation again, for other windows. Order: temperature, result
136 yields 30.94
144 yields 22.18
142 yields 24.87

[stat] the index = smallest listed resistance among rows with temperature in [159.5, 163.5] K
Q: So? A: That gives 22.4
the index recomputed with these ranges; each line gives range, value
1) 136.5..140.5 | 27.83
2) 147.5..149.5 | 21.33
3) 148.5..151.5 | 22.22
